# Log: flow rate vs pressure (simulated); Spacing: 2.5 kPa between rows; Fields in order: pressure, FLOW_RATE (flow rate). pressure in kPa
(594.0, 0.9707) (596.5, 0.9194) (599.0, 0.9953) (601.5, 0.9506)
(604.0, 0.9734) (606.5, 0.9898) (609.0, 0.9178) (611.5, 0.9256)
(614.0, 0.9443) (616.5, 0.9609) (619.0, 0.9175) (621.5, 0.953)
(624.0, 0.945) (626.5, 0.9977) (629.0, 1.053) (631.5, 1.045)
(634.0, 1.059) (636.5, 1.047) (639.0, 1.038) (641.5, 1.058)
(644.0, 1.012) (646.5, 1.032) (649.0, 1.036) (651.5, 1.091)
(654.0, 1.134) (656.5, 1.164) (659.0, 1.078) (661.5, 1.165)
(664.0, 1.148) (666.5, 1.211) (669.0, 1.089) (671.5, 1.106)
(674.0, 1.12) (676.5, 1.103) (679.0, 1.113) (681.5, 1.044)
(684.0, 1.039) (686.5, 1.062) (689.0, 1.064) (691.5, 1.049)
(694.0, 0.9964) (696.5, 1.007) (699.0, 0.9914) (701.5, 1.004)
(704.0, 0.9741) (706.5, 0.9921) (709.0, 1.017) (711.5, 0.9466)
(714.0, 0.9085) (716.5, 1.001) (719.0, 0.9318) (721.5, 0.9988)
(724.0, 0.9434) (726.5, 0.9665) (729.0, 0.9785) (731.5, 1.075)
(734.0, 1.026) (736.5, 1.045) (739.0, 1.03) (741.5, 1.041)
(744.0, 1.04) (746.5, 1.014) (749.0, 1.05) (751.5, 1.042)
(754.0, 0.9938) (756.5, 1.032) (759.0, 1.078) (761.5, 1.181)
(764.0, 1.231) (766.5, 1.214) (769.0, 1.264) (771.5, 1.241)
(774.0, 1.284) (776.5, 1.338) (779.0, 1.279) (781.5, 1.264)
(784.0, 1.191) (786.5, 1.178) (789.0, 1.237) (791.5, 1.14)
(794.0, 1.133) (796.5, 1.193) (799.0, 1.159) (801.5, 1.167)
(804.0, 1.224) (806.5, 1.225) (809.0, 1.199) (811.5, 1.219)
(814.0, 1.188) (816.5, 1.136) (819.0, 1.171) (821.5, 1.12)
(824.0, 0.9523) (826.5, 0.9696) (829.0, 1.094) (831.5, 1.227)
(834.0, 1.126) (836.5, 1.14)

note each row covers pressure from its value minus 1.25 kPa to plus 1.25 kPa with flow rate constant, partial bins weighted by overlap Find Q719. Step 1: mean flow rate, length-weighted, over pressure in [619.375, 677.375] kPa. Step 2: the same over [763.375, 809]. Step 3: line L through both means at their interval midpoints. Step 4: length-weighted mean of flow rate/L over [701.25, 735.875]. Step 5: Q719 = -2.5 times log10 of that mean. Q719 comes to 0.17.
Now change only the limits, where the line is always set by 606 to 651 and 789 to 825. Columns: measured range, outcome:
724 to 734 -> 0.09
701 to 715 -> 0.10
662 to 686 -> -0.07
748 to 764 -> 0.04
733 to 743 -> 0.06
